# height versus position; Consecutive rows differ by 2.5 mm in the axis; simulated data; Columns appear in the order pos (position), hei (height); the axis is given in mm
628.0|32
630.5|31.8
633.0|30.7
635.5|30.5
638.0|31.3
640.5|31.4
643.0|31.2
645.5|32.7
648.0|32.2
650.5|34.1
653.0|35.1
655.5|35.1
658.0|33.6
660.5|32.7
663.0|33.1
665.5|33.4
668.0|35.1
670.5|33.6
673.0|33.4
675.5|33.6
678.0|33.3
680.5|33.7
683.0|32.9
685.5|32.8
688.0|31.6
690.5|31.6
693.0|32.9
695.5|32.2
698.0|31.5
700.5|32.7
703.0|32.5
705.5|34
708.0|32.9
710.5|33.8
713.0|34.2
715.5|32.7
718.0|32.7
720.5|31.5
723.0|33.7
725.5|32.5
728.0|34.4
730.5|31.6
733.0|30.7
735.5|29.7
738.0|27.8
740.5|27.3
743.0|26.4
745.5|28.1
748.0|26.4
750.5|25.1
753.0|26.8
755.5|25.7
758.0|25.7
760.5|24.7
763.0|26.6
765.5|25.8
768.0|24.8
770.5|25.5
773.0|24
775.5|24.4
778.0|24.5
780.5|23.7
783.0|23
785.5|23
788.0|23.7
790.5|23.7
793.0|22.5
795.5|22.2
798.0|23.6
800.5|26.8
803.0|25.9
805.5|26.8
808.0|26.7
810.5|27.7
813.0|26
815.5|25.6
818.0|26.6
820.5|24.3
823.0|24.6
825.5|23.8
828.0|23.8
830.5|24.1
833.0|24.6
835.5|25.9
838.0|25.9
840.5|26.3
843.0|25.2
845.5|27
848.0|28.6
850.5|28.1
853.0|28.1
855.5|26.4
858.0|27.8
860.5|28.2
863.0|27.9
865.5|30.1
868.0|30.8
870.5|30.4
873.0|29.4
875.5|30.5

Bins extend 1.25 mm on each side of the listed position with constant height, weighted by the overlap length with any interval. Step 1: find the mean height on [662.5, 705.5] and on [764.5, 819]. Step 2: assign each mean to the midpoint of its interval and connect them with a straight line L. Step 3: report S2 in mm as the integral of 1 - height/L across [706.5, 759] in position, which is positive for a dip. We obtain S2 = -1.2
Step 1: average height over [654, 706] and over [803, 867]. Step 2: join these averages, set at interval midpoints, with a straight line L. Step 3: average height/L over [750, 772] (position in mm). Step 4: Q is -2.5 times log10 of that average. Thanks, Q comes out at 0.157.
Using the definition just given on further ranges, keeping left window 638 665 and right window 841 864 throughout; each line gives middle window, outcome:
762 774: 0.18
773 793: 0.24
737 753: 0.14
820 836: 0.15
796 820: 0.11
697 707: -0.04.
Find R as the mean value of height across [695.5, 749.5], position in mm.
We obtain 31.3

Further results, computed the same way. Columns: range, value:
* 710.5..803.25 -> 27.2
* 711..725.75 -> 33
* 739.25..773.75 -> 25.9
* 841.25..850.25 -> 27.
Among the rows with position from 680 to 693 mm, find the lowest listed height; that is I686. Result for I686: 31.6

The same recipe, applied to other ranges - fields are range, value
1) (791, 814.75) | 22.2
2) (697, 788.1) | 23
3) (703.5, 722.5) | 31.5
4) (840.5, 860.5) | 25.2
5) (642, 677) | 31.2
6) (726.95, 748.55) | 26.4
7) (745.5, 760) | 25.1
